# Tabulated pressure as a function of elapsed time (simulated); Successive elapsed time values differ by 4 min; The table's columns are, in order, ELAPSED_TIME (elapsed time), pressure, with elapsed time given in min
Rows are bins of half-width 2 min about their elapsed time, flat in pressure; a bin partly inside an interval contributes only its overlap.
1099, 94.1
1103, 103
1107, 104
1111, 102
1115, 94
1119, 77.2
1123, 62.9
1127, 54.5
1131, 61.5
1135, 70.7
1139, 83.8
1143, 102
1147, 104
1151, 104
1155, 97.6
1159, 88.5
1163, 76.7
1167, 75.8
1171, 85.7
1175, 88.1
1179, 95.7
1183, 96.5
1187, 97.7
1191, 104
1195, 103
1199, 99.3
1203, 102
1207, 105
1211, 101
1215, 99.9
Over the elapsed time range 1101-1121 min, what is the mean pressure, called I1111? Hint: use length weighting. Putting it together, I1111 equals 96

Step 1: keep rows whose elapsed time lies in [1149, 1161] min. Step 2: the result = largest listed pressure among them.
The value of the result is 104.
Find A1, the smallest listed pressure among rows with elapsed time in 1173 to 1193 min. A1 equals 88.1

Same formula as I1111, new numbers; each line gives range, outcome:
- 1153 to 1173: 84.9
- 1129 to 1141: 72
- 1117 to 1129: 64.9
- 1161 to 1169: 76.2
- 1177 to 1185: 96.1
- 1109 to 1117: 98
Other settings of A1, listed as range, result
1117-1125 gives 62.9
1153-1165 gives 76.7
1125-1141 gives 54.5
